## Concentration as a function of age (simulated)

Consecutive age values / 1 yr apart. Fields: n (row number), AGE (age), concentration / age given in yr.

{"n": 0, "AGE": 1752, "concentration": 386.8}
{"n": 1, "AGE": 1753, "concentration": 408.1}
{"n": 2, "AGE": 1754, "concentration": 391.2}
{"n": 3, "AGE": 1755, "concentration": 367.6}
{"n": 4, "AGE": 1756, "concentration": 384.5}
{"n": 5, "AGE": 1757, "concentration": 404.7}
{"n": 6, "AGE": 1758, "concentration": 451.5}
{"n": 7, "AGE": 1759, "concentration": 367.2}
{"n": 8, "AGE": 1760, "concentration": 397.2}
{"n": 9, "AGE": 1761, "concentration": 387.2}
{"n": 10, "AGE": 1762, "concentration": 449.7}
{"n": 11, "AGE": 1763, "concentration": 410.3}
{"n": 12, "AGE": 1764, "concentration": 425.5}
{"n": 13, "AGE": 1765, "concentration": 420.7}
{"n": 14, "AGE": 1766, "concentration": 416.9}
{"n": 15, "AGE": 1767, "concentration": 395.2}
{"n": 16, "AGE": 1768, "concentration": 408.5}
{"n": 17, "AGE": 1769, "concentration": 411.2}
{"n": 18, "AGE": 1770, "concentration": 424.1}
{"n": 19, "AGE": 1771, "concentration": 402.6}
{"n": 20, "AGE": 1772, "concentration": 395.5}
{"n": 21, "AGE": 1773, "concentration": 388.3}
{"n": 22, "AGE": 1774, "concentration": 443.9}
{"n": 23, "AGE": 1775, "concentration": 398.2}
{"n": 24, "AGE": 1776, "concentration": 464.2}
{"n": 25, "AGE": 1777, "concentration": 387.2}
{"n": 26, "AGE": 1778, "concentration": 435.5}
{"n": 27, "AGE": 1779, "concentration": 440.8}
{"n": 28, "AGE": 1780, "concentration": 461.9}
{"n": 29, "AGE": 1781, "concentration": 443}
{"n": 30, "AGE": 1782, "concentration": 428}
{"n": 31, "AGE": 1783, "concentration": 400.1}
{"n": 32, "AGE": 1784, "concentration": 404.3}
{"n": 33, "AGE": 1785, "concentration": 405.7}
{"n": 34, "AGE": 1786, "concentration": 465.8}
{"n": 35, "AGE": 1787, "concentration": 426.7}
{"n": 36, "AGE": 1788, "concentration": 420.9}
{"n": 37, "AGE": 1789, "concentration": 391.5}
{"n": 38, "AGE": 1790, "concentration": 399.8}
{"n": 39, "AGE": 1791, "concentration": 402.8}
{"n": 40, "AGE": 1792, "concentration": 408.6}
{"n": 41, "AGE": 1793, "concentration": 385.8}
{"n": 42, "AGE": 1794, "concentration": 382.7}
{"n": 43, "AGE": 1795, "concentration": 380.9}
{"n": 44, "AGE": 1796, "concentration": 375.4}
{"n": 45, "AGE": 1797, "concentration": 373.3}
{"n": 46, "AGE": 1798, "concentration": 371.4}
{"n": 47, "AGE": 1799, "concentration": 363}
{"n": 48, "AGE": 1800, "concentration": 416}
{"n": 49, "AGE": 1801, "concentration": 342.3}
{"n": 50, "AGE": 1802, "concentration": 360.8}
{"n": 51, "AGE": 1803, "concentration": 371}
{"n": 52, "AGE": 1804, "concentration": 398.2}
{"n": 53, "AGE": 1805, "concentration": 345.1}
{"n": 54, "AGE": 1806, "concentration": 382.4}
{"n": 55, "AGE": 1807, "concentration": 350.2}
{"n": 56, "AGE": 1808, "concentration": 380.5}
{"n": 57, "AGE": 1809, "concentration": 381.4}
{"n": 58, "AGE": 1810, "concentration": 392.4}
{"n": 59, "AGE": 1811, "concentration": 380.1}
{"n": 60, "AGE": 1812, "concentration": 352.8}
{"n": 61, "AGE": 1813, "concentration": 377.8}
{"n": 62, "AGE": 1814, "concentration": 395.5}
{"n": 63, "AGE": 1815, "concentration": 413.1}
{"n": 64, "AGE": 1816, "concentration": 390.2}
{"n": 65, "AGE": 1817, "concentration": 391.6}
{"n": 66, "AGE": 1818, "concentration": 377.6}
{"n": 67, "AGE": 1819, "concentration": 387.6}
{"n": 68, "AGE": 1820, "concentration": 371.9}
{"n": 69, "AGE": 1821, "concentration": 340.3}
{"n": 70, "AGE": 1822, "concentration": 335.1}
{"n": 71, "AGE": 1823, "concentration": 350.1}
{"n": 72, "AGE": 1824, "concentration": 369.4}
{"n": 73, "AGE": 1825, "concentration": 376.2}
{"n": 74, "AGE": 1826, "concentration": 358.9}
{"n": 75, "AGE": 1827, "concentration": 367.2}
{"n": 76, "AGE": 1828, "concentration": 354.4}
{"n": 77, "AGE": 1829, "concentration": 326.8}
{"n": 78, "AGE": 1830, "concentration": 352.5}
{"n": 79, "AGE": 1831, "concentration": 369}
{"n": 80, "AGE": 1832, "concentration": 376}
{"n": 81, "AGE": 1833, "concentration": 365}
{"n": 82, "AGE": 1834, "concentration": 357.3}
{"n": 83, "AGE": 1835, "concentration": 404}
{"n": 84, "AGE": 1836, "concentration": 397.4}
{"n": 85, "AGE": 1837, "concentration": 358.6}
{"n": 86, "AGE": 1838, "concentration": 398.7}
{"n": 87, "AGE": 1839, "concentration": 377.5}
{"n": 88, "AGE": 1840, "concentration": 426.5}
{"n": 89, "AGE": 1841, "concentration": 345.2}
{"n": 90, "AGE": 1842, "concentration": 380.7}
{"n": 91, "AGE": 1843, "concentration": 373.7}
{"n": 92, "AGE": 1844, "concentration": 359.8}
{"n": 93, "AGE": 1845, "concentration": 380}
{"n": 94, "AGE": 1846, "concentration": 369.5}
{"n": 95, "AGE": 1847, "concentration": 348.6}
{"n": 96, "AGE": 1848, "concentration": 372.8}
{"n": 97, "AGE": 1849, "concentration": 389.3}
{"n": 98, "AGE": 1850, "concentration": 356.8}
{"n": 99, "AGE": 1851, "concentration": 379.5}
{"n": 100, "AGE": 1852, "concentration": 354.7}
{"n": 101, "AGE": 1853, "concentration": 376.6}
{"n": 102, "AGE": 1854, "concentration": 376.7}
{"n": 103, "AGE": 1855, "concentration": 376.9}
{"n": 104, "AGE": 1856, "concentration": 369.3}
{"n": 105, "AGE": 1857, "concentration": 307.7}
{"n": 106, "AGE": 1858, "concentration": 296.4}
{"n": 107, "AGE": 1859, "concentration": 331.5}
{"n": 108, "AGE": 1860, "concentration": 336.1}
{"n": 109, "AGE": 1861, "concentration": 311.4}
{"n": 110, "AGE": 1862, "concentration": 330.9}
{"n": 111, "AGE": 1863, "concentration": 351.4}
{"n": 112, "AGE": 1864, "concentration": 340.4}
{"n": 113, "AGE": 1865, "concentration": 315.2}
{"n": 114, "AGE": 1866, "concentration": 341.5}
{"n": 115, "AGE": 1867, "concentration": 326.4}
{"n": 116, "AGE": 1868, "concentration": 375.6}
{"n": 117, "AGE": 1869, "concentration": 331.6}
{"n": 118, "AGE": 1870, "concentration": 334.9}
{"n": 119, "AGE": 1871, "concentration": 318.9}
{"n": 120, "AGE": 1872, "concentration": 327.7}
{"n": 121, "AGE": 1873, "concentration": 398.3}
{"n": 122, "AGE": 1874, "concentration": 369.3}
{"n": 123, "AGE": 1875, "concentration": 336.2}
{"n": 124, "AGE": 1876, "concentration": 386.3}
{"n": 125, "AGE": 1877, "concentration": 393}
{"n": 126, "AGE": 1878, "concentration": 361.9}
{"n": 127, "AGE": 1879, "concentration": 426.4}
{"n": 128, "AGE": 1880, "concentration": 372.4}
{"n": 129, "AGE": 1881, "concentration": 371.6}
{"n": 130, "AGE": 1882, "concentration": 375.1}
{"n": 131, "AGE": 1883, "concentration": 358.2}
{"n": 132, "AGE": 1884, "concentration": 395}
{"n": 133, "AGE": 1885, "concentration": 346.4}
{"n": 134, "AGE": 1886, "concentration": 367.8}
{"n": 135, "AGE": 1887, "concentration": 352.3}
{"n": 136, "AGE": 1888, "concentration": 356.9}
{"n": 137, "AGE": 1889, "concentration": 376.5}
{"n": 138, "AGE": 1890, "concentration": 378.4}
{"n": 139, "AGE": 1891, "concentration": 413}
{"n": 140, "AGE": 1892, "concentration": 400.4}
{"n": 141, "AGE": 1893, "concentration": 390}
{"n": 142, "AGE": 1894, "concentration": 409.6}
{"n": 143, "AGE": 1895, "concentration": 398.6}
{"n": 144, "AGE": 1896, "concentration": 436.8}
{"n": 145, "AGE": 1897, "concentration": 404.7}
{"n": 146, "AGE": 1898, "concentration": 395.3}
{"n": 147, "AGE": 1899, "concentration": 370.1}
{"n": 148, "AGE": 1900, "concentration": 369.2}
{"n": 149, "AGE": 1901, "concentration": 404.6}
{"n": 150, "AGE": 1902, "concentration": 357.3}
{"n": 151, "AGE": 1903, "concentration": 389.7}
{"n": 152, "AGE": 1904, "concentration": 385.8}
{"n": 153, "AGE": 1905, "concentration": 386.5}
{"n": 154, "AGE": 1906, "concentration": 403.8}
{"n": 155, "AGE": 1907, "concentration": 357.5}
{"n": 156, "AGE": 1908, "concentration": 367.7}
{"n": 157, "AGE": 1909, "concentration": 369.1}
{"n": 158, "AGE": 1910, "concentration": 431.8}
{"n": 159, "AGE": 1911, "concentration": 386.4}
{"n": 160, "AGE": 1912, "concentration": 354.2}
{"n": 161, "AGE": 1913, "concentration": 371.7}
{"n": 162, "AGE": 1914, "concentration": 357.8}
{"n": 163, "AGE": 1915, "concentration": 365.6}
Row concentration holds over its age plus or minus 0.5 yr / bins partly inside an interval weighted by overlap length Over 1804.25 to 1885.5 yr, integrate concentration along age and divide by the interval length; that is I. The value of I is 364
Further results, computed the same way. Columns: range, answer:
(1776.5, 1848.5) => 383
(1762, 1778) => 415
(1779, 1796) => 413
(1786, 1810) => 385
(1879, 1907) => 384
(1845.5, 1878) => 351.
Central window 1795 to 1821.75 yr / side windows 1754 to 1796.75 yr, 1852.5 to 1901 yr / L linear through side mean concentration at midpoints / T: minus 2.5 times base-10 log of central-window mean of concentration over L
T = 0.06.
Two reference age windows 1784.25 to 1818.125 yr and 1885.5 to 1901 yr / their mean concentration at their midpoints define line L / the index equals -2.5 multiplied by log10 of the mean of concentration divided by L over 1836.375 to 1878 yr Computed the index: 0.090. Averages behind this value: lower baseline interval 387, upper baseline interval 389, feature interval 357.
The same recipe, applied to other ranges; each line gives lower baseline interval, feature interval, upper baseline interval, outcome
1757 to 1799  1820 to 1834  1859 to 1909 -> 0.10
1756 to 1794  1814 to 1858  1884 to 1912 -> 0.09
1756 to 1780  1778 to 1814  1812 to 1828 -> 0.00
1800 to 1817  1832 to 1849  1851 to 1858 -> -0.04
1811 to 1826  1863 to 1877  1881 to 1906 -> 0.10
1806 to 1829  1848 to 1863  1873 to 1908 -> 0.08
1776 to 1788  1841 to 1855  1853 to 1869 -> -0.05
